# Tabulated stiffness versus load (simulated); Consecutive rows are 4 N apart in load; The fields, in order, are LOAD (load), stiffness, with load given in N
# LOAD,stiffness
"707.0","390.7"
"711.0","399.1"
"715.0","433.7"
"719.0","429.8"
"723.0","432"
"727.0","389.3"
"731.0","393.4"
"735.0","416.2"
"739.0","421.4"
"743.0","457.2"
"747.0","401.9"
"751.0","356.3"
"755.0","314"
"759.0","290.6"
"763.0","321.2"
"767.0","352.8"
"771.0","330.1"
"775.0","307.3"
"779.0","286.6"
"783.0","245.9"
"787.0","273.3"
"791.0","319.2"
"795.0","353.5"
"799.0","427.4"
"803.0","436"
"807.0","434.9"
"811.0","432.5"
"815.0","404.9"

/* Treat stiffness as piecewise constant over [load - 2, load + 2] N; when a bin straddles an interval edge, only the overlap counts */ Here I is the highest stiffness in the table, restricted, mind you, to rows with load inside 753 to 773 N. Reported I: 352.8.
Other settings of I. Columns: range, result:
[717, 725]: 432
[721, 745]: 457.2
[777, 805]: 436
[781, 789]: 273.3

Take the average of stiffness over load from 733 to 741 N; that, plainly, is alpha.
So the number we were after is 419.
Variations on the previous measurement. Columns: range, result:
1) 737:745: 439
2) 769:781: 308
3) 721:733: 405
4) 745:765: 337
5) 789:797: 336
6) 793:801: 390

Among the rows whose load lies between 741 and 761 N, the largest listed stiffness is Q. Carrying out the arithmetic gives 457.2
